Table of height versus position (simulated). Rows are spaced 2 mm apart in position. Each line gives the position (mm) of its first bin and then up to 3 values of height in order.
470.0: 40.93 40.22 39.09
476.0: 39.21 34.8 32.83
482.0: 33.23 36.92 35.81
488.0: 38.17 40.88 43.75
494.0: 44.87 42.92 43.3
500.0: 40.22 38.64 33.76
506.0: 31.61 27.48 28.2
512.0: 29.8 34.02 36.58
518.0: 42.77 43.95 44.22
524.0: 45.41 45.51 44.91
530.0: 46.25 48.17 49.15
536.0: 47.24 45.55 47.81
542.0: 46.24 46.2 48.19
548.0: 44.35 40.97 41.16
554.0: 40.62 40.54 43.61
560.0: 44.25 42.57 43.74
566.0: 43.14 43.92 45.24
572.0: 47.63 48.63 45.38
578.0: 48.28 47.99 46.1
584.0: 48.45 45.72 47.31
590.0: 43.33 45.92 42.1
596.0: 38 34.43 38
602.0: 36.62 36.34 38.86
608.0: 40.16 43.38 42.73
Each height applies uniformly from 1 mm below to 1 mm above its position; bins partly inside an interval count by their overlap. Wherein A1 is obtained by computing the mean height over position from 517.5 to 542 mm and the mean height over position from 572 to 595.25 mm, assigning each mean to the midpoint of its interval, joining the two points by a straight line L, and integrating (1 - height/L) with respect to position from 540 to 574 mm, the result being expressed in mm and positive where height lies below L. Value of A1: 1.5 mm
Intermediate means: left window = 46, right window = 46.3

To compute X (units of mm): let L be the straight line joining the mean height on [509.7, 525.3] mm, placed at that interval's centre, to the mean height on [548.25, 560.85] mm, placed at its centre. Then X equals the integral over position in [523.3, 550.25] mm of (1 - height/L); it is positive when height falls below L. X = -3.9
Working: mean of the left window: 38.7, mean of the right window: 42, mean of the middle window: 46.3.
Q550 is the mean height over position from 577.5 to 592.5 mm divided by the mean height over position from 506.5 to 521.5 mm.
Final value 1.34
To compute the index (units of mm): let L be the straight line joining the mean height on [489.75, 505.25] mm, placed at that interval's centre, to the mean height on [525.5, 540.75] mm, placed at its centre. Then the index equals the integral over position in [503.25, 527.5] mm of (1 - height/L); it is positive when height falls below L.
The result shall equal 3.8 mm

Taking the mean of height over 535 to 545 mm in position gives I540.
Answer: 46.6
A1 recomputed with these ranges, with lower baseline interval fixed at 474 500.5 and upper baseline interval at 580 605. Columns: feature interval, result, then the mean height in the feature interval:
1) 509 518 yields 1.46 mm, 33.3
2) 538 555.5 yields -1.57 mm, 44.4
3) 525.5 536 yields -1.73 mm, 46.9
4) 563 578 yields -1.49 mm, 45.6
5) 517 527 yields -1.09 mm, 44.4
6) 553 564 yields -0.36 mm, 42.4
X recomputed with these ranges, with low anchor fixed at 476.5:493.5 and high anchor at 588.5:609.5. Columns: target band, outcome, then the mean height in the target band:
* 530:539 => -2.12 mm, 47.4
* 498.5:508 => 0.55 mm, 35.5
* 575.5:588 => -2.47 mm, 47.1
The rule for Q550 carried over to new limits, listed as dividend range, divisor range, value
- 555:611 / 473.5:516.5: 1.18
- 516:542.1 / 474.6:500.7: 1.17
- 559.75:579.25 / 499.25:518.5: 1.33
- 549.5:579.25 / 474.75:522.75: 1.18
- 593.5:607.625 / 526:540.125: 0.80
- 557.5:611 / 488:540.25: 1.06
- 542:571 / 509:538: 1.04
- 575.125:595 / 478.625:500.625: 1.17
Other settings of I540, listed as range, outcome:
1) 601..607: 37.3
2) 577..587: 47.3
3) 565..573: 45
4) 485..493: 39.7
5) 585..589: 46.5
